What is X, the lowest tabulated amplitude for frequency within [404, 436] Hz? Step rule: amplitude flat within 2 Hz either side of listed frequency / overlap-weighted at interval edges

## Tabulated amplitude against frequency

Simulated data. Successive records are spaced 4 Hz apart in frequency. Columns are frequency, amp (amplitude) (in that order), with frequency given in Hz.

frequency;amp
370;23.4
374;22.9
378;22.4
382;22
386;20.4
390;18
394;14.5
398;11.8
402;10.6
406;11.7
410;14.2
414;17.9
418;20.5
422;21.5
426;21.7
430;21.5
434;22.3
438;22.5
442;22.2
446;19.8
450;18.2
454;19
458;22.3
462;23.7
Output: 11.7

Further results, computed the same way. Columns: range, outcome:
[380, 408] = 10.6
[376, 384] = 22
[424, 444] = 21.5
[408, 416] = 14.2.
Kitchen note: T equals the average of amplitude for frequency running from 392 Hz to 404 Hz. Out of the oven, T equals 12.3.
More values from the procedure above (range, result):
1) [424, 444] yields 22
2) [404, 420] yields 16.1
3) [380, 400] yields 17.3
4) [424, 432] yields 21.6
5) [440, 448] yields 21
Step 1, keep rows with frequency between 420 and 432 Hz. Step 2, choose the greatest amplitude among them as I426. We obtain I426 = 21.7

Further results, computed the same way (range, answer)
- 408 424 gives 21.5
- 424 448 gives 22.5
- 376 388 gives 22.4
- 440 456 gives 22.2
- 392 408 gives 14.5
